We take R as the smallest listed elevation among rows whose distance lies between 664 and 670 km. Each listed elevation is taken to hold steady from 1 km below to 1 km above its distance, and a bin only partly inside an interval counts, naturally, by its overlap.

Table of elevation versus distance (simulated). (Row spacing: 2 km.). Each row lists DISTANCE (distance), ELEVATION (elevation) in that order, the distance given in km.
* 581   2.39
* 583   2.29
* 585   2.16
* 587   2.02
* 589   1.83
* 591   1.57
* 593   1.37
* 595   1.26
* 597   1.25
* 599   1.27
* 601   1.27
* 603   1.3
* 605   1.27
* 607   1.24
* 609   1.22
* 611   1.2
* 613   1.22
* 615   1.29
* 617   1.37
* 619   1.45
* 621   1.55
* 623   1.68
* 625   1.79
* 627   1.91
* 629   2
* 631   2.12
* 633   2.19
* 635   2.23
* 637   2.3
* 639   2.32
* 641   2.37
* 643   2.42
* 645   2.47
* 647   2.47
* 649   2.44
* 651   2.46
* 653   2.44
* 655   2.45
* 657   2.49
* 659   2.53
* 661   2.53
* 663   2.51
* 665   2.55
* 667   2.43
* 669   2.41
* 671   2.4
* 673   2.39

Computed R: 2.41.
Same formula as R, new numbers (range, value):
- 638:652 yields 2.32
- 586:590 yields 1.83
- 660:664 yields 2.51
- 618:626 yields 1.45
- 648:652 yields 2.44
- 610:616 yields 1.2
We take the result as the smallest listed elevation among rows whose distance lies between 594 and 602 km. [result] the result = 1.25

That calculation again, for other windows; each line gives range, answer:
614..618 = 1.29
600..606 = 1.27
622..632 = 1.68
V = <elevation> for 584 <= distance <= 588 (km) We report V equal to 2.09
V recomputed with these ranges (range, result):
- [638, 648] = 2.41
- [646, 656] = 2.45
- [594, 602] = 1.26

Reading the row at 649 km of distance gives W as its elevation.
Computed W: 2.44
